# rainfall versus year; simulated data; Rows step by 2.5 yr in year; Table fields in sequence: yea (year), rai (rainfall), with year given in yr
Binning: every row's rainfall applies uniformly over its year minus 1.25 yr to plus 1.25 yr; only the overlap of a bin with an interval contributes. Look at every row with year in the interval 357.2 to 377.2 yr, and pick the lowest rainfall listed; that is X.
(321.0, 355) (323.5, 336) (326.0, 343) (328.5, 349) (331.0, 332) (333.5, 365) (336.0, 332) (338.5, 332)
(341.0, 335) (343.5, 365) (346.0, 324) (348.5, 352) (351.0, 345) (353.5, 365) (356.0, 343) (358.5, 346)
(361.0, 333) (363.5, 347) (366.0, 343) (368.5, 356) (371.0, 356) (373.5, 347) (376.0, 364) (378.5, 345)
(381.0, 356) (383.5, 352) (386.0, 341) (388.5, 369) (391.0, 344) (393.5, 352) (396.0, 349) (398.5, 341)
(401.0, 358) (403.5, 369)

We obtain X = 333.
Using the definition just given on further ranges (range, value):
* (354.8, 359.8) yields 343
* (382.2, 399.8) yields 341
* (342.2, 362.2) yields 324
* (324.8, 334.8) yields 332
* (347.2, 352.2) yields 345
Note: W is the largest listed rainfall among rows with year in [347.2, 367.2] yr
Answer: 365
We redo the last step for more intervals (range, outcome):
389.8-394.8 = 352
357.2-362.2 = 346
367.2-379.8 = 364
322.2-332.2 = 349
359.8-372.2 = 356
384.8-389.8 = 369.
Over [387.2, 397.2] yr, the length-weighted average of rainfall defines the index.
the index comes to 353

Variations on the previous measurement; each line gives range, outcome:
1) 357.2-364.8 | 342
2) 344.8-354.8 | 347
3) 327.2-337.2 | 345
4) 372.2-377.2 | 355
